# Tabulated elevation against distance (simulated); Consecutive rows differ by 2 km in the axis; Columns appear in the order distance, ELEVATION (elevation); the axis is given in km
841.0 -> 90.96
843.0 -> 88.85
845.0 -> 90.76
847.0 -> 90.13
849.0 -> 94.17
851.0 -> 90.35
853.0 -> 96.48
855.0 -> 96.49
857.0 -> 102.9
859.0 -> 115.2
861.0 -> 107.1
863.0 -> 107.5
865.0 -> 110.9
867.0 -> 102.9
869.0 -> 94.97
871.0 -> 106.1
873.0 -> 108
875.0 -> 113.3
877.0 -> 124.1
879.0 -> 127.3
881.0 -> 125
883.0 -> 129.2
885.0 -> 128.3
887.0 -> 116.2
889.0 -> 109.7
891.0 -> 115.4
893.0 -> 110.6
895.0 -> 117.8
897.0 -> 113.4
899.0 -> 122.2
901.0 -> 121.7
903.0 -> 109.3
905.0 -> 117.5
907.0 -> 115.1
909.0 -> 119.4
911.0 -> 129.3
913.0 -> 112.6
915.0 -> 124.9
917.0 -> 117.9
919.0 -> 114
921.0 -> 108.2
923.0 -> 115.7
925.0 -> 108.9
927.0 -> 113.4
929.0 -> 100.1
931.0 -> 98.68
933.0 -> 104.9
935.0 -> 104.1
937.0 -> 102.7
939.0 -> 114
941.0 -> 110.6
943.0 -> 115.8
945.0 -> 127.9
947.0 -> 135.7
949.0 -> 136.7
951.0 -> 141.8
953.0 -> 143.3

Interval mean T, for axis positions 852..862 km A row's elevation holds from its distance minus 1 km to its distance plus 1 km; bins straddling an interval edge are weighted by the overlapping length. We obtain 104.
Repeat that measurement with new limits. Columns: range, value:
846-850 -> 92.2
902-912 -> 118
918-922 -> 111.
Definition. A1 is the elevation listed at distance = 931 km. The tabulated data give 98.68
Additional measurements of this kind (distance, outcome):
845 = 90.76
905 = 117.5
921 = 108.2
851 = 90.35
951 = 141.8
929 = 100.1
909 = 119.4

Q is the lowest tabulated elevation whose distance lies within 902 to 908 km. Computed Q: 109.3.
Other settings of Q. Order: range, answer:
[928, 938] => 98.68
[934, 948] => 102.7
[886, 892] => 109.7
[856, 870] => 94.97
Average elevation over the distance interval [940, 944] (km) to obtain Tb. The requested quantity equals 113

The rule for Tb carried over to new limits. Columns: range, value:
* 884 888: 122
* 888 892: 113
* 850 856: 94.4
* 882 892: 120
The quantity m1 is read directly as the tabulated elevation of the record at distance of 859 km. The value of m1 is 115.2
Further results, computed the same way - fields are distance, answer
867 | 102.9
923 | 115.7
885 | 128.3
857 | 102.9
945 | 127.9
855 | 96.49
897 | 113.4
